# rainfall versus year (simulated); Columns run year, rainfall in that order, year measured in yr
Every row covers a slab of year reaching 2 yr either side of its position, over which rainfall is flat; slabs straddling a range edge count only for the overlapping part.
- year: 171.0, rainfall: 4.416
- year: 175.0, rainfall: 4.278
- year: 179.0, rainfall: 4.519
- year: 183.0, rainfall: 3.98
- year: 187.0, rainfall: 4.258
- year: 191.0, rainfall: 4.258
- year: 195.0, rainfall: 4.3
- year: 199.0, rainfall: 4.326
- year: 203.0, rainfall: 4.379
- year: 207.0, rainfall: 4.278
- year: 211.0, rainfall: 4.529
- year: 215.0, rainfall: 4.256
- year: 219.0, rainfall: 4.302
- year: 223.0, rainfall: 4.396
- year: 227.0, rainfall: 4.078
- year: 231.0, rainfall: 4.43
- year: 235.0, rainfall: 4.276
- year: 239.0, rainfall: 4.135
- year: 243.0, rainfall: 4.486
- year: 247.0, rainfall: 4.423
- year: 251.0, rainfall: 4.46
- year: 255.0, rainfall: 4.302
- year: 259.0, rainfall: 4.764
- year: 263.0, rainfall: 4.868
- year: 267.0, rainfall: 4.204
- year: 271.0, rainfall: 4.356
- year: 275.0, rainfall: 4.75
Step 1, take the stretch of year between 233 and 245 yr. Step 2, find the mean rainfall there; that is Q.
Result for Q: 4.3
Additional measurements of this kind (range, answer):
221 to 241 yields 4.26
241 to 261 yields 4.49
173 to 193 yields 4.26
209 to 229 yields 4.31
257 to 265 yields 4.82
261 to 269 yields 4.54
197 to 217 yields 4.35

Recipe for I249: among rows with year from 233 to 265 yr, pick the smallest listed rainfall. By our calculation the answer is 4.135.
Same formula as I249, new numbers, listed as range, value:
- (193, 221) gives 4.256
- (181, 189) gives 3.98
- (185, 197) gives 4.258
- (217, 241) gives 4.078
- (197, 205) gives 4.326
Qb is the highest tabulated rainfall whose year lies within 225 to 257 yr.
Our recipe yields 4.486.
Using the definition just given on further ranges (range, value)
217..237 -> 4.43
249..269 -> 4.868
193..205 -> 4.379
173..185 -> 4.519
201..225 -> 4.529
